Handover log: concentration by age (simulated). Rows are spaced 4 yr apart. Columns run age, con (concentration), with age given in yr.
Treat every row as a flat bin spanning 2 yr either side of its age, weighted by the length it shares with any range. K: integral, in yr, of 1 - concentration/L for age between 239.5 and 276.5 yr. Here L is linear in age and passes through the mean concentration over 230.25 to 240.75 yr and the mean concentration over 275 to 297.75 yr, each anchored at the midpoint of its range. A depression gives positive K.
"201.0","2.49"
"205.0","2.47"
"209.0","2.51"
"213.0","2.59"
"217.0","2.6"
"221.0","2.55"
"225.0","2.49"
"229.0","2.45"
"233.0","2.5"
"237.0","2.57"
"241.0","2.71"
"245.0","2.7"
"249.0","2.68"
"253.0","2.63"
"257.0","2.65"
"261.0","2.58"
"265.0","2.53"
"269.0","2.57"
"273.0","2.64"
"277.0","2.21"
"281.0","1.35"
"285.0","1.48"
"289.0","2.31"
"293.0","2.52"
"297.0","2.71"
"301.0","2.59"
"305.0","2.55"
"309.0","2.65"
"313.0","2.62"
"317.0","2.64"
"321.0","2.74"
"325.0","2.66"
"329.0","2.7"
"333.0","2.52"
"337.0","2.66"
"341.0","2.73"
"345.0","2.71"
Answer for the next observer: -4.4 yr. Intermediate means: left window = 2.56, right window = 2.06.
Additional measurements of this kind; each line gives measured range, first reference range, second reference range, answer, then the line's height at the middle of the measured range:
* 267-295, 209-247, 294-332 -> 4.9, 2.62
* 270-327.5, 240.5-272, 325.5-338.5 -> 4.8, 2.63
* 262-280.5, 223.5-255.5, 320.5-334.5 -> 1.5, 2.61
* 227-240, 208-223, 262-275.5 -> 0.2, 2.57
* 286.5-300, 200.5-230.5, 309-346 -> 0.7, 2.62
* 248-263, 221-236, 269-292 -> -2.4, 2.27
